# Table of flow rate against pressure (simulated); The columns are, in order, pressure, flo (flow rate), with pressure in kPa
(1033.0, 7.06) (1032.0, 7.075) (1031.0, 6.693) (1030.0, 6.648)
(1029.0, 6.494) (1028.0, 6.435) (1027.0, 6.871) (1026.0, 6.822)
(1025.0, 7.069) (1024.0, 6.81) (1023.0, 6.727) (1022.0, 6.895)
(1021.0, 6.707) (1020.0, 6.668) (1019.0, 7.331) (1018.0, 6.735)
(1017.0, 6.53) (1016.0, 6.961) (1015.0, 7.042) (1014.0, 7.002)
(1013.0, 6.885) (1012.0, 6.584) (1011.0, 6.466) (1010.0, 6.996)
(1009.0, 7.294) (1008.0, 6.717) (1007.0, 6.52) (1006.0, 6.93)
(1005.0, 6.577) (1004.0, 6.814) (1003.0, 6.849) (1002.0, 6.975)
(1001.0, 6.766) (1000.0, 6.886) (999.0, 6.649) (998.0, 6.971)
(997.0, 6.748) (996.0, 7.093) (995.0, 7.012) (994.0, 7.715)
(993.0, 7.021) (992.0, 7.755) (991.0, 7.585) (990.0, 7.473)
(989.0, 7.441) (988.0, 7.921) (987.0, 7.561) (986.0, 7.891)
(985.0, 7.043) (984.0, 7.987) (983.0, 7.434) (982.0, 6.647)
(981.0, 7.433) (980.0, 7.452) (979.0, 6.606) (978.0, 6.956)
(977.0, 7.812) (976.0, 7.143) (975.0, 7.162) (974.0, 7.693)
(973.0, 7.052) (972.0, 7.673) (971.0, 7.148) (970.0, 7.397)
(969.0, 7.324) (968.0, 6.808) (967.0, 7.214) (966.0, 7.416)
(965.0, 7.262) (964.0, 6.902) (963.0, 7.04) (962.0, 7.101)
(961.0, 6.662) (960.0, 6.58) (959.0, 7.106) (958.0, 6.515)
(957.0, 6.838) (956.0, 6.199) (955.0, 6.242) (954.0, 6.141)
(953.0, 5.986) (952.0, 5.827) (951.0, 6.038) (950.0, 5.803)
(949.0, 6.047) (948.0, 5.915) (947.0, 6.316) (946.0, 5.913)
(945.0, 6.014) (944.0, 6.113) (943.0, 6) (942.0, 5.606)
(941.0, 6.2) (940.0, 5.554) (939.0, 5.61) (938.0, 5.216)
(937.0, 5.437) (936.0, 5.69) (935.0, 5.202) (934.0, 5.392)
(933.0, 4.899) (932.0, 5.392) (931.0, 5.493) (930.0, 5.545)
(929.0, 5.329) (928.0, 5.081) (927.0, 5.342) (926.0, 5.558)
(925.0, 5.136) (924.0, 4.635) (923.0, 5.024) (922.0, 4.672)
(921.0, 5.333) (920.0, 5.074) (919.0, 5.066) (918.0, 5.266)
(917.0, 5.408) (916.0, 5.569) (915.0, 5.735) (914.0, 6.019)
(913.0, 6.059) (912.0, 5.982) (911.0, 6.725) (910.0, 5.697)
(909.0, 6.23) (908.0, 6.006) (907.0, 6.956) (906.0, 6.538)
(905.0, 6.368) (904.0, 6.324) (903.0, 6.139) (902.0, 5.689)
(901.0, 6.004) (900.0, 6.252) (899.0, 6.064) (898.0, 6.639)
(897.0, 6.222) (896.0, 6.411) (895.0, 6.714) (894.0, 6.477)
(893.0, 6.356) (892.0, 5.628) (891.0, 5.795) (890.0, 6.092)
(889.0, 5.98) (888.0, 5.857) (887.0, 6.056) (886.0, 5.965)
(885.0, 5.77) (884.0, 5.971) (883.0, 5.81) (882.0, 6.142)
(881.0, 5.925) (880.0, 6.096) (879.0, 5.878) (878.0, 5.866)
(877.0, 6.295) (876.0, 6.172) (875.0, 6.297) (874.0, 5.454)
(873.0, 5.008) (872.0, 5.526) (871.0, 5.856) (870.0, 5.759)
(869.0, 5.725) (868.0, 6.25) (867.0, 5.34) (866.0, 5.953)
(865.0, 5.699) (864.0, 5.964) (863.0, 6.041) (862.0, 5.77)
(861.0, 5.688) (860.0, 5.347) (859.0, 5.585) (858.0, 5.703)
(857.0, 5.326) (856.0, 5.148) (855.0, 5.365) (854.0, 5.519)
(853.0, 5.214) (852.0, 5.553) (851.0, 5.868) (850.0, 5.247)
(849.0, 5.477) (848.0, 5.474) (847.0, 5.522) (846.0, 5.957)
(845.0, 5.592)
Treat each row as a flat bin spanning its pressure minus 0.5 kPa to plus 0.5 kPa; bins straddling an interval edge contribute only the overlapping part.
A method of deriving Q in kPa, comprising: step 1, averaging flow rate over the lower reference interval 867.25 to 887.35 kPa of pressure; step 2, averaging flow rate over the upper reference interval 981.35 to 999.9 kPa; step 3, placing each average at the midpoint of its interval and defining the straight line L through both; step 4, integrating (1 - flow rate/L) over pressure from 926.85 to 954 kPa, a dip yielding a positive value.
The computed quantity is 4.1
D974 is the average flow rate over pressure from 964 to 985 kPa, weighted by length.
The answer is 7.27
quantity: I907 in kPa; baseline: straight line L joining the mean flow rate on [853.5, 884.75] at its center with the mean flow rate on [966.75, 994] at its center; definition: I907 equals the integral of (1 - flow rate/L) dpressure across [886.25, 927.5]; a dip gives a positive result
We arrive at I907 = 2.7 kPa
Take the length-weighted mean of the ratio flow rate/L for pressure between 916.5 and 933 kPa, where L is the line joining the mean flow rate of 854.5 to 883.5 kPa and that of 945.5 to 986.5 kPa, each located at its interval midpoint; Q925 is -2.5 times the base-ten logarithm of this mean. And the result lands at 0.23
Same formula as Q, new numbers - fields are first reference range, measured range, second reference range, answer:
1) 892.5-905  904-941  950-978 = 5.2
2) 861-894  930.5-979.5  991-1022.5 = 0.9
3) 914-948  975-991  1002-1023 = -2.7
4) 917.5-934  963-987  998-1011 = -4.2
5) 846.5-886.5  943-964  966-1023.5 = 1.0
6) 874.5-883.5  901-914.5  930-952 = -0.7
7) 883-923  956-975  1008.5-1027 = -1.8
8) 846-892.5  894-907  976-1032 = -0.6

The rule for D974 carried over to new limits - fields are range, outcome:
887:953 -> 5.8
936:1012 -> 6.79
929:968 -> 6.12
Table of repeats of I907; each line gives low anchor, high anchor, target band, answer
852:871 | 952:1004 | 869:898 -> -0.35 kPa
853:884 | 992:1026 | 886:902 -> -0.52 kPa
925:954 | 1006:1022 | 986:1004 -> -1.87 kPa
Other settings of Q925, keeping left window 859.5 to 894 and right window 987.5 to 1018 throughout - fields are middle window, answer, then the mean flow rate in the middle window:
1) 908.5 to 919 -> 0.067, 5.83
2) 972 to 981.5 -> -0.079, 7.28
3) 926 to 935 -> 0.193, 5.32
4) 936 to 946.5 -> 0.122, 5.76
